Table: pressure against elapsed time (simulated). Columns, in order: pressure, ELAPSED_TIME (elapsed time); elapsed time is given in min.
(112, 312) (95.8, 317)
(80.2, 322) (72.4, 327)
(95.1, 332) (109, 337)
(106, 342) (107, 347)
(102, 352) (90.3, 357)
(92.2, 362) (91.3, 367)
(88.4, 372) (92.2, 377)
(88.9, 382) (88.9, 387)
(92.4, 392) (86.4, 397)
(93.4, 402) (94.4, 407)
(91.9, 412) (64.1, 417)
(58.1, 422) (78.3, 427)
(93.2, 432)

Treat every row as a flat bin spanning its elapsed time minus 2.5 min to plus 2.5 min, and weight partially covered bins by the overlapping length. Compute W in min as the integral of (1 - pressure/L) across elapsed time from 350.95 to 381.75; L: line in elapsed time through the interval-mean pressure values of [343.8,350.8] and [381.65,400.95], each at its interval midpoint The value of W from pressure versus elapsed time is 2.11 min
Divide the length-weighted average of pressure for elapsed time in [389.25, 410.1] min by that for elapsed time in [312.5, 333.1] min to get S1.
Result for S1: 1.0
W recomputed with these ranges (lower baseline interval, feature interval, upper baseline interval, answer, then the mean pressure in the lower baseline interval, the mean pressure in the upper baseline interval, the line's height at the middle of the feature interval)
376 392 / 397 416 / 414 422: -4.5 min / 90.2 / 64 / 72.8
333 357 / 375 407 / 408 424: -2.5 min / 104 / 73.9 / 84.4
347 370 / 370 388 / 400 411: 0.9 min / 95.2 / 93.7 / 94.6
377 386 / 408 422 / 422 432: 0.8 min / 89.8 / 77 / 80.4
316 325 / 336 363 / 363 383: -3.9 min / 85.8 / 90.4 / 88.4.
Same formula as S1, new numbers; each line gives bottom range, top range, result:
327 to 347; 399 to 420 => 0.85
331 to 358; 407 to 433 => 0.76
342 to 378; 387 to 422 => 0.89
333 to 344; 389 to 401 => 0.85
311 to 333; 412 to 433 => 0.83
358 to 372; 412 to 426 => 0.75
